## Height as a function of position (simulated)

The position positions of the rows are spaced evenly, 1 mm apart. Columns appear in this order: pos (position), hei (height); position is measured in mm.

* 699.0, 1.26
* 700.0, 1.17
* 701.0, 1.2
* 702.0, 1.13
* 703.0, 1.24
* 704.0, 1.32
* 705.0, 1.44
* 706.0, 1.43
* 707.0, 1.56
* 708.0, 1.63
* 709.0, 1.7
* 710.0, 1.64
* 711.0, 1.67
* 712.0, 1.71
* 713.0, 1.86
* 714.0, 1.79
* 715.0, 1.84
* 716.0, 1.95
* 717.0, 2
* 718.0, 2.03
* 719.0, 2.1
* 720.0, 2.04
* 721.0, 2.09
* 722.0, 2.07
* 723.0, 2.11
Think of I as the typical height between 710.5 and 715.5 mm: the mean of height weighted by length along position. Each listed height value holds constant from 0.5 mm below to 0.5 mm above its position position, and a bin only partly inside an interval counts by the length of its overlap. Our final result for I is 1.77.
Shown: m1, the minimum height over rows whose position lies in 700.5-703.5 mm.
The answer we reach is 1.13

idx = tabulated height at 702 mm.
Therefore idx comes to 1.13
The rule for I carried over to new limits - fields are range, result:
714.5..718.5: 1.95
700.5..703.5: 1.19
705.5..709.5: 1.58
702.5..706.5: 1.36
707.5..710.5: 1.66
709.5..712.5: 1.67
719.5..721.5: 2.06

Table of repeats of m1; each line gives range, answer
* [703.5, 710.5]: 1.32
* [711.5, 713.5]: 1.71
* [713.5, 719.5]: 1.79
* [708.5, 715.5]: 1.64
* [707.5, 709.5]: 1.63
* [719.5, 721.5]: 2.04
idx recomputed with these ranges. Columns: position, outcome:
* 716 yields 1.95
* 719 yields 2.1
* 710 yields 1.64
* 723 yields 2.11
